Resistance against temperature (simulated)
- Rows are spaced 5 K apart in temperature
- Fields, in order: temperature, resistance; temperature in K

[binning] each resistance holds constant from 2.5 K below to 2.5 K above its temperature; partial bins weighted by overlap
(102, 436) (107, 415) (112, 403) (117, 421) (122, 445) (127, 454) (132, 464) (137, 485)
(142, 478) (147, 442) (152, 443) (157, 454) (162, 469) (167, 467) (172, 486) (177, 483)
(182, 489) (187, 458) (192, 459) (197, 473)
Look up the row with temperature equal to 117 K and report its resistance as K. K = 421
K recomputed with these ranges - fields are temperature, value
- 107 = 415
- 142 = 478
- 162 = 469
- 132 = 464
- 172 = 486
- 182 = 489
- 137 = 485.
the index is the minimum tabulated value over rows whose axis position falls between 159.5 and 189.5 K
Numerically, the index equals 458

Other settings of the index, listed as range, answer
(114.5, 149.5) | 421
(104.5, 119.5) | 403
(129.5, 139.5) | 464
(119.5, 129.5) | 445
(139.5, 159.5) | 442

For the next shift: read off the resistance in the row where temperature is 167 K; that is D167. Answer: 467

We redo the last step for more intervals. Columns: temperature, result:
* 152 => 443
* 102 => 436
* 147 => 442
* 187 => 458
